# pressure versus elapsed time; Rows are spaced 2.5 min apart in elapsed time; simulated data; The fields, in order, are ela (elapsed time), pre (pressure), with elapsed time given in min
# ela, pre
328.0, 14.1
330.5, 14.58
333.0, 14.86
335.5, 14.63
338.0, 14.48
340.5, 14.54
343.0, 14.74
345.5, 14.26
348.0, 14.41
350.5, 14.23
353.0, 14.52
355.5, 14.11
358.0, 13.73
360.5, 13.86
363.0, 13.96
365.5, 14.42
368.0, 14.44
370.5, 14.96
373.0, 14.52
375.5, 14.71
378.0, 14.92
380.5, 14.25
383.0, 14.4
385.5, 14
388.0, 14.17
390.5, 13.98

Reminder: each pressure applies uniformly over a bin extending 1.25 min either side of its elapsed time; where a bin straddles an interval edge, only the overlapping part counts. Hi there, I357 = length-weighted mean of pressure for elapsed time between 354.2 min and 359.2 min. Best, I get 13.9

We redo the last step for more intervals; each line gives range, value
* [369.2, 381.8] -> 14.7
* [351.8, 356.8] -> 14.3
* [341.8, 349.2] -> 14.5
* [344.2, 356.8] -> 14.3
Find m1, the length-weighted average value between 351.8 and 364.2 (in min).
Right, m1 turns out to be 14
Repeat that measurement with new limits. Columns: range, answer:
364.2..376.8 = 14.6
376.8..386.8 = 14.4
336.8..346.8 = 14.5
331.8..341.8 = 14.6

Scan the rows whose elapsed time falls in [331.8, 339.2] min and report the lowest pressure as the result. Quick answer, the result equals 14.48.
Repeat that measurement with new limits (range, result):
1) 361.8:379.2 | 13.96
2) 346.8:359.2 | 13.73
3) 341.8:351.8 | 14.23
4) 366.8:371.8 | 14.44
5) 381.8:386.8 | 14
